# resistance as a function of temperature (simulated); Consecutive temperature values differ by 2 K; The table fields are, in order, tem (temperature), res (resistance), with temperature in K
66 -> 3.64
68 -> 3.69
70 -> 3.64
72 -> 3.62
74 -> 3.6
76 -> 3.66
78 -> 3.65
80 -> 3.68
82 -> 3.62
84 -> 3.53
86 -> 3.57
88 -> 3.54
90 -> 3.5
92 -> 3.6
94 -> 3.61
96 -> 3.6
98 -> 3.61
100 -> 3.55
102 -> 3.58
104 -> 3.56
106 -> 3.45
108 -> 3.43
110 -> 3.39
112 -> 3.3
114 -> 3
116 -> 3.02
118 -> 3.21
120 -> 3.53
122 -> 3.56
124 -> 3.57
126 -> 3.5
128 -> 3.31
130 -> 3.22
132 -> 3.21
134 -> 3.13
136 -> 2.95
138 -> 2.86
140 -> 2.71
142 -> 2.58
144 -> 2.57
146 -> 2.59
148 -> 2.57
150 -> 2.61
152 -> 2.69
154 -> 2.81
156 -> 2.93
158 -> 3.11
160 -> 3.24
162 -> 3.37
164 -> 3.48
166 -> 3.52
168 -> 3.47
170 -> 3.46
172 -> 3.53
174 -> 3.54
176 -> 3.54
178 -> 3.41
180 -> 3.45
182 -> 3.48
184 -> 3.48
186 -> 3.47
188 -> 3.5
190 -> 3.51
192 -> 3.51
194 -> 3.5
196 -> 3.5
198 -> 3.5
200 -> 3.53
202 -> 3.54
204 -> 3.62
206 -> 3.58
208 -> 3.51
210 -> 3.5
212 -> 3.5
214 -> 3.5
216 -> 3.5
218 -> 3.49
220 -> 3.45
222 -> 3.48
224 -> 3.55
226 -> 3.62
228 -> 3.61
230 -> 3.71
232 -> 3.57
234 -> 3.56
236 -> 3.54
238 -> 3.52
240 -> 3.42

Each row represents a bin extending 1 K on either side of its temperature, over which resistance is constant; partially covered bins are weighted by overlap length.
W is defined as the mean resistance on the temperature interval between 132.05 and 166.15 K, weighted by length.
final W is 2.92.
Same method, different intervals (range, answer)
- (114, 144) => 3.14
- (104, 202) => 3.25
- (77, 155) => 3.26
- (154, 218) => 3.45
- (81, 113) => 3.53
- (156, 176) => 3.4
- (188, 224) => 3.51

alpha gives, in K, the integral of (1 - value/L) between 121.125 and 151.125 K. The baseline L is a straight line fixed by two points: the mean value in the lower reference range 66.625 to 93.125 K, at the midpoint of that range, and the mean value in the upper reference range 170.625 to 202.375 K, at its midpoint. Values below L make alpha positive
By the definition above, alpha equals 4.7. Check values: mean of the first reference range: 3.61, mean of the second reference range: 3.5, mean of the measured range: 2.99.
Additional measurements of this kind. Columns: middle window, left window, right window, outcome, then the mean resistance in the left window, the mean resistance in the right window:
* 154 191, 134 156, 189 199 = -2.8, 2.72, 3.5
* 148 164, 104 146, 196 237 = 1.6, 3.17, 3.54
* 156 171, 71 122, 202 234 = 0.7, 3.5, 3.55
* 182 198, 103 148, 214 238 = -0.4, 3.15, 3.55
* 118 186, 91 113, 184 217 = 6.4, 3.52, 3.52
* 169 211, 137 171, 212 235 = -3.1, 2.97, 3.55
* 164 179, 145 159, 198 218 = -2.3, 2.76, 3.53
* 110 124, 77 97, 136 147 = -1.0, 3.59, 2.69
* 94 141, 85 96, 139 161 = -1.7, 3.57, 2.76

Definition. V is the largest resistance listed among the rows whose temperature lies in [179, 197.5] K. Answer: 3.51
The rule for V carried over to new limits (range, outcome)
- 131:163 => 3.37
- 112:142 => 3.57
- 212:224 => 3.55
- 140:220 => 3.62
